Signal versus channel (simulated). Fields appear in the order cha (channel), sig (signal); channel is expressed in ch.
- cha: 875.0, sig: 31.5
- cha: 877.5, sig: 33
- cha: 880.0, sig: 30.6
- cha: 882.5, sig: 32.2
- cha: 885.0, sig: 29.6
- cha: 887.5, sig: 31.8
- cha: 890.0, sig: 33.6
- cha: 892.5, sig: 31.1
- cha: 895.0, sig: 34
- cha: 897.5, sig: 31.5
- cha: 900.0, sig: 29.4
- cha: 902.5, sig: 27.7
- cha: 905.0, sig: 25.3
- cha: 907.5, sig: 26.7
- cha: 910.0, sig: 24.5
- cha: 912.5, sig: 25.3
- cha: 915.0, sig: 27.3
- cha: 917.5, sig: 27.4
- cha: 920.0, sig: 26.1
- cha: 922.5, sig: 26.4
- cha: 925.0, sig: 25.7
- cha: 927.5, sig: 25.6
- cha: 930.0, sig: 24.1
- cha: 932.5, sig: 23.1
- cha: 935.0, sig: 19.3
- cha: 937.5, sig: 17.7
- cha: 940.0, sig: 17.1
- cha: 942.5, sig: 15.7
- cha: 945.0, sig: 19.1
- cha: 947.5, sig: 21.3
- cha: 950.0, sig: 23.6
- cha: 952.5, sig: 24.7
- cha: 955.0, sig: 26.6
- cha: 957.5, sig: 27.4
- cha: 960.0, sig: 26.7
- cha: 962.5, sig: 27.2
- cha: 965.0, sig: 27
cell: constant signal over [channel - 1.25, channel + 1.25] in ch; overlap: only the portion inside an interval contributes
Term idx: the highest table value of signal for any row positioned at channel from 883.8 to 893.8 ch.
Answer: 33.6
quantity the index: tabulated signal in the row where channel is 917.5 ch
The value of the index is 27.4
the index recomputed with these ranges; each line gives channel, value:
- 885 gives 29.6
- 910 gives 24.5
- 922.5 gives 26.4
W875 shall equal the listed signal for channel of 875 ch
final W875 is 31.5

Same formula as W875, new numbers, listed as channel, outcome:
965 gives 27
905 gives 25.3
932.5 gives 23.1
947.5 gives 21.3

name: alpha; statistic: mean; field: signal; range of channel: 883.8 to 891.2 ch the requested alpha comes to 31.7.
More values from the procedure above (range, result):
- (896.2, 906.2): 28.5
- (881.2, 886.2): 30.9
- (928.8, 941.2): 20.3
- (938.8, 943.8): 16.4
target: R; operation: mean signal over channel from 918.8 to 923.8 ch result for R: 26.2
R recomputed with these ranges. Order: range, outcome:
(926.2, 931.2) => 24.9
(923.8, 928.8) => 25.6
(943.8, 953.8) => 22.2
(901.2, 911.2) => 26.1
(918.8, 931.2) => 25.6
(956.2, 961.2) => 27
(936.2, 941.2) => 17.4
